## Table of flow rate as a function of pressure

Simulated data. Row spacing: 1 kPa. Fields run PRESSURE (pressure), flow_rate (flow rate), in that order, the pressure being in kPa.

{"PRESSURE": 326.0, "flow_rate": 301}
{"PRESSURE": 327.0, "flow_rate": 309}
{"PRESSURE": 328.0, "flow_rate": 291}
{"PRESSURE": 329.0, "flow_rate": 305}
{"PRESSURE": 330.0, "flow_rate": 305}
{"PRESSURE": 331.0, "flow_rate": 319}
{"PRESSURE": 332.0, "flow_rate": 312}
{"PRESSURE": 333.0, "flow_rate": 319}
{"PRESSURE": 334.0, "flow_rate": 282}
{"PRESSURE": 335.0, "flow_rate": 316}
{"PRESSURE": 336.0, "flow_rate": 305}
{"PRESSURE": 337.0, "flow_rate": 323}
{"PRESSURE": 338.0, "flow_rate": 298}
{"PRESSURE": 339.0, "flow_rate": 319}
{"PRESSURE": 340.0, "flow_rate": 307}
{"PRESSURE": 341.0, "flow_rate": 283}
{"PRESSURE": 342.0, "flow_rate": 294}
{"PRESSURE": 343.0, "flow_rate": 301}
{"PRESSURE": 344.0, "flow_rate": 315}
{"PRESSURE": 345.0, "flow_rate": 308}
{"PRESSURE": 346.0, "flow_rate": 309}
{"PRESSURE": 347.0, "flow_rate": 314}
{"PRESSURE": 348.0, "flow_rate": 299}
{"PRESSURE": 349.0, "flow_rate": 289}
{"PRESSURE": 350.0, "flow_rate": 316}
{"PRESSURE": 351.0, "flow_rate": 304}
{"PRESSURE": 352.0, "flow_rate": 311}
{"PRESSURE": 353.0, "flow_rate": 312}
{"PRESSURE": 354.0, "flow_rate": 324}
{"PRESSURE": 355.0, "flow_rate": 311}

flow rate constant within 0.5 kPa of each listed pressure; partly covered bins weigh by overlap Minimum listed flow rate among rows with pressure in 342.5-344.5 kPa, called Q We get 301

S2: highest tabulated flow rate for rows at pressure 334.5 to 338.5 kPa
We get 323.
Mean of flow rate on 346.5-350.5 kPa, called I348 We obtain 304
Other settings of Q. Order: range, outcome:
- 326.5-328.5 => 291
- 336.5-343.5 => 283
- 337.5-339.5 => 298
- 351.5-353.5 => 311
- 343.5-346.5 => 308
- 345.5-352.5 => 289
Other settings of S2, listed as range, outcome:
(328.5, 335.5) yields 319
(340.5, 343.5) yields 301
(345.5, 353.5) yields 316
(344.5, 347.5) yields 314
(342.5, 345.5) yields 315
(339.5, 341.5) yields 307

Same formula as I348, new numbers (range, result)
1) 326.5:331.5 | 306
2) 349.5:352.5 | 310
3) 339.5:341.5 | 295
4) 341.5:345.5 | 304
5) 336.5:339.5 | 313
